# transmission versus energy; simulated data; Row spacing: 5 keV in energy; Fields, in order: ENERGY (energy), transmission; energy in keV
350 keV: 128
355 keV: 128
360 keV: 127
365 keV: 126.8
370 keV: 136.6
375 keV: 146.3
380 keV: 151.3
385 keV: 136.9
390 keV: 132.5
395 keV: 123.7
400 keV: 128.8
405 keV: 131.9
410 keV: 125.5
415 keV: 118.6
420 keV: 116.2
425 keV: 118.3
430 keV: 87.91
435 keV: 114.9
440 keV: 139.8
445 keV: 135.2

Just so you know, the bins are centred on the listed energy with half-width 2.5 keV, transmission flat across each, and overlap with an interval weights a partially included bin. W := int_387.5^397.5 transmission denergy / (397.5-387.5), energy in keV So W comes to 128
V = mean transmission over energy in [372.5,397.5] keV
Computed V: 138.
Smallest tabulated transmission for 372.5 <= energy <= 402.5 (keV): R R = 123.7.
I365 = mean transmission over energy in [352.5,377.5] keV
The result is 133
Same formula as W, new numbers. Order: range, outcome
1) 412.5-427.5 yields 118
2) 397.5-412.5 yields 129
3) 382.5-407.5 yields 131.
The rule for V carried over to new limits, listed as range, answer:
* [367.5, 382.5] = 145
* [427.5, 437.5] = 101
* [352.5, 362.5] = 128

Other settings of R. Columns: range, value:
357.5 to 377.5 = 126.8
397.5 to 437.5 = 87.91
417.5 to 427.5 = 116.2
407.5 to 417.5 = 118.6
